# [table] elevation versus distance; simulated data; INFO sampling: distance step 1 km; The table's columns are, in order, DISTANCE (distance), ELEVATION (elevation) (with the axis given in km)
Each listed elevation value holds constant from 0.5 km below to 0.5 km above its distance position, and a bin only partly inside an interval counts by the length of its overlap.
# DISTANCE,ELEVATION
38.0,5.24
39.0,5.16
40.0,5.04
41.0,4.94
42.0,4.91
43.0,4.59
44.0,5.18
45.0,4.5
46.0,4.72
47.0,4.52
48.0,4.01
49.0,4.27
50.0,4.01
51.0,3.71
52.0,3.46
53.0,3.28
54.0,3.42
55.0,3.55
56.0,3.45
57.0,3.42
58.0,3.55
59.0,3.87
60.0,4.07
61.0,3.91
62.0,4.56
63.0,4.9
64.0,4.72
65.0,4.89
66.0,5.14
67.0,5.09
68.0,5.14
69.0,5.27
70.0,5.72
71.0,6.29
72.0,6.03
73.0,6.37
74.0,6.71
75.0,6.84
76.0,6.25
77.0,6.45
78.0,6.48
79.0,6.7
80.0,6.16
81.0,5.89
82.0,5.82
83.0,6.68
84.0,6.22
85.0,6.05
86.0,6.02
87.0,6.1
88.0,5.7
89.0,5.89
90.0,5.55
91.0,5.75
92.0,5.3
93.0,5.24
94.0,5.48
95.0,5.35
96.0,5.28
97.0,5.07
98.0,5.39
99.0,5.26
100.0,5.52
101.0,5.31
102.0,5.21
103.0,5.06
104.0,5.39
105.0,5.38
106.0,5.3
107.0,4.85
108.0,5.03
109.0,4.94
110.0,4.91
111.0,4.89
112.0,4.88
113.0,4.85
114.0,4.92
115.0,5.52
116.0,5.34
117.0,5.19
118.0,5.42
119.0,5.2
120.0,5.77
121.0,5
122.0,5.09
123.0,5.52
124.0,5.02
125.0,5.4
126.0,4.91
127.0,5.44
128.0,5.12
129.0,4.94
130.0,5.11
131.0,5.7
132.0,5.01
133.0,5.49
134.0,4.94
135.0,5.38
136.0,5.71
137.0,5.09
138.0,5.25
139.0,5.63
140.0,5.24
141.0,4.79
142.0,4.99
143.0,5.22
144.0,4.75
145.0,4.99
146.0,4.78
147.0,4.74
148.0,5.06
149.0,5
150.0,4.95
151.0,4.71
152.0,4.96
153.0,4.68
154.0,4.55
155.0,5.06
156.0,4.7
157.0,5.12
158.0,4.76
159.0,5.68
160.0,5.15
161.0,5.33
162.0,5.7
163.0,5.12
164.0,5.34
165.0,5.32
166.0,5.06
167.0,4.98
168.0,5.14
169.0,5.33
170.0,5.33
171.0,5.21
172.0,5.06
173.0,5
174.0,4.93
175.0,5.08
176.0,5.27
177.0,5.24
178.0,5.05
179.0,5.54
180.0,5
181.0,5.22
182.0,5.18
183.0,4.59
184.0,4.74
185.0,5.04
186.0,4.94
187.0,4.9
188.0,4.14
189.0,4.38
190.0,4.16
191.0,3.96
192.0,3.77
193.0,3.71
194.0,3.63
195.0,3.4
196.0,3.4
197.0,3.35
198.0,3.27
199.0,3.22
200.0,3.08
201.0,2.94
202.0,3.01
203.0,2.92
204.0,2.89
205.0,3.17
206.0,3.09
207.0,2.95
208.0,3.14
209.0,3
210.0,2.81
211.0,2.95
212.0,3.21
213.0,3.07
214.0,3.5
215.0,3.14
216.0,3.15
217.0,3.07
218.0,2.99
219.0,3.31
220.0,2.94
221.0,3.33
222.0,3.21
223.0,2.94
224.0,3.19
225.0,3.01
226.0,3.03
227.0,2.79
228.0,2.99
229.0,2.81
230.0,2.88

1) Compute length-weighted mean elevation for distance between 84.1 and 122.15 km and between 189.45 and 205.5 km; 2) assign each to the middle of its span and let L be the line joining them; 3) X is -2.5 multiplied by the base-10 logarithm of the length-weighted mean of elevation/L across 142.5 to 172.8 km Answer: -0.21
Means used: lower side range 5.34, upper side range 3.37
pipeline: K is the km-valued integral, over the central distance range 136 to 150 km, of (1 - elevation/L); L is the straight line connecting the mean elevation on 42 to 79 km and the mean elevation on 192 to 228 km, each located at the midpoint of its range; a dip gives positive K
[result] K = -4.2 km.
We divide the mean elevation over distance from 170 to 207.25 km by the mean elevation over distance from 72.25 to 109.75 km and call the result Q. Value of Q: 0.73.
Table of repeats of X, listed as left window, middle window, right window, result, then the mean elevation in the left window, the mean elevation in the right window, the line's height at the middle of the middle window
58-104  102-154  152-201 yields 0.00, 5.55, 4.69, 5.12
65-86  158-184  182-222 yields -0.25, 6.04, 3.51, 4.13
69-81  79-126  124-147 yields 0.07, 6.3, 5.16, 5.78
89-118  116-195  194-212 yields -0.22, 5.24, 3.11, 4.13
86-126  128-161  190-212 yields -0.14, 5.29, 3.24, 4.46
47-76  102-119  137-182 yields -0.05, 4.66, 5.09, 4.87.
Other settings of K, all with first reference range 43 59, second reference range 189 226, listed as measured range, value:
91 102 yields -4.7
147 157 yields -3.9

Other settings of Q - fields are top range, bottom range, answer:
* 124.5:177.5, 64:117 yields 0.92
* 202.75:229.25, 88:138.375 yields 0.58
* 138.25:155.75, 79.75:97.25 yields 0.86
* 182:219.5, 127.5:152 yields 0.69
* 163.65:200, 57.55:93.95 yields 0.82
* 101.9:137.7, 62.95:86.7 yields 0.88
